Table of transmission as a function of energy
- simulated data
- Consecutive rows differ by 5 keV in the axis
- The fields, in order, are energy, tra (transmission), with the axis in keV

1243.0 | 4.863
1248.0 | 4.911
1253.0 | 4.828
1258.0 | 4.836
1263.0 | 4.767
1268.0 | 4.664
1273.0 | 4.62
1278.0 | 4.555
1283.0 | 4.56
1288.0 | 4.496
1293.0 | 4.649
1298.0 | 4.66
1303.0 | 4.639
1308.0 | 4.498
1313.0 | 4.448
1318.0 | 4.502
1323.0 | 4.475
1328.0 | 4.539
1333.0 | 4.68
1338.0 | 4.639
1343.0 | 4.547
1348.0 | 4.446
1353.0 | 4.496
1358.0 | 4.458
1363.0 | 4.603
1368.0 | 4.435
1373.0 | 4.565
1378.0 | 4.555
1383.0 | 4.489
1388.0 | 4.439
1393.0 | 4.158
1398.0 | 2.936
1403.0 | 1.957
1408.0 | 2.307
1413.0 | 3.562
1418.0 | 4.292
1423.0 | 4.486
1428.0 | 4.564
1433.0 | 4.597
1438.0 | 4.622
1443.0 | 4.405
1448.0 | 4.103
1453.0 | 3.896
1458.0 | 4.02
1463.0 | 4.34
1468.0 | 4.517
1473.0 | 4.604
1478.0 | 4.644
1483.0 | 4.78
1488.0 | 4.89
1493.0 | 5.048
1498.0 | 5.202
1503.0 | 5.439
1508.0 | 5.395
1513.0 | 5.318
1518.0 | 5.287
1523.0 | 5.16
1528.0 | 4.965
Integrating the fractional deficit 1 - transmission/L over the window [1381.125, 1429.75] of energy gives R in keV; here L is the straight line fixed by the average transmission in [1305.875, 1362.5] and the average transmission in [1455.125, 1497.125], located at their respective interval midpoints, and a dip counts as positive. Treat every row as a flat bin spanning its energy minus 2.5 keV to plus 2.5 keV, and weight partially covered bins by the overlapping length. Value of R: 9.3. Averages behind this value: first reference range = 4.52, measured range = 3.7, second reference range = 4.62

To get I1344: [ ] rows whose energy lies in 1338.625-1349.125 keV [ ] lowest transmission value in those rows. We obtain 4.446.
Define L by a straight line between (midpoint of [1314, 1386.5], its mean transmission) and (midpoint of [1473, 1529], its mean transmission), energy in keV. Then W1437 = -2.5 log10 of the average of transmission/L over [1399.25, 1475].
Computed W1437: 0.21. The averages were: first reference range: 4.53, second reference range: 5.08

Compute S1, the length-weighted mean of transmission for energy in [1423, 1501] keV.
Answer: 4.55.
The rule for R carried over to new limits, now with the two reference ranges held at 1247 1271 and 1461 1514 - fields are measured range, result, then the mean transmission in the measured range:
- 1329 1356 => 1.6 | 4.56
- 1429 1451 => 2.1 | 4.43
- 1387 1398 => 2.0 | 3.97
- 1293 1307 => 0.5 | 4.63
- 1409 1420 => 2.7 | 3.69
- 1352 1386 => 2.4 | 4.51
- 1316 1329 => 0.9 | 4.5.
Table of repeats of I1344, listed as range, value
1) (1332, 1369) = 4.435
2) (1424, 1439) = 4.564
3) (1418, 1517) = 3.896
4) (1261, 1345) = 4.448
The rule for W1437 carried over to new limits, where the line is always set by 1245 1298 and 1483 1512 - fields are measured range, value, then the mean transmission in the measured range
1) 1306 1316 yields 0.070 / 4.47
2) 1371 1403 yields 0.224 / 4.01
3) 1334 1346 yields 0.054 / 4.6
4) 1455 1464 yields 0.224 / 4.14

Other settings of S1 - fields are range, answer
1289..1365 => 4.55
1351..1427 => 3.99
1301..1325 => 4.51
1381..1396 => 4.31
